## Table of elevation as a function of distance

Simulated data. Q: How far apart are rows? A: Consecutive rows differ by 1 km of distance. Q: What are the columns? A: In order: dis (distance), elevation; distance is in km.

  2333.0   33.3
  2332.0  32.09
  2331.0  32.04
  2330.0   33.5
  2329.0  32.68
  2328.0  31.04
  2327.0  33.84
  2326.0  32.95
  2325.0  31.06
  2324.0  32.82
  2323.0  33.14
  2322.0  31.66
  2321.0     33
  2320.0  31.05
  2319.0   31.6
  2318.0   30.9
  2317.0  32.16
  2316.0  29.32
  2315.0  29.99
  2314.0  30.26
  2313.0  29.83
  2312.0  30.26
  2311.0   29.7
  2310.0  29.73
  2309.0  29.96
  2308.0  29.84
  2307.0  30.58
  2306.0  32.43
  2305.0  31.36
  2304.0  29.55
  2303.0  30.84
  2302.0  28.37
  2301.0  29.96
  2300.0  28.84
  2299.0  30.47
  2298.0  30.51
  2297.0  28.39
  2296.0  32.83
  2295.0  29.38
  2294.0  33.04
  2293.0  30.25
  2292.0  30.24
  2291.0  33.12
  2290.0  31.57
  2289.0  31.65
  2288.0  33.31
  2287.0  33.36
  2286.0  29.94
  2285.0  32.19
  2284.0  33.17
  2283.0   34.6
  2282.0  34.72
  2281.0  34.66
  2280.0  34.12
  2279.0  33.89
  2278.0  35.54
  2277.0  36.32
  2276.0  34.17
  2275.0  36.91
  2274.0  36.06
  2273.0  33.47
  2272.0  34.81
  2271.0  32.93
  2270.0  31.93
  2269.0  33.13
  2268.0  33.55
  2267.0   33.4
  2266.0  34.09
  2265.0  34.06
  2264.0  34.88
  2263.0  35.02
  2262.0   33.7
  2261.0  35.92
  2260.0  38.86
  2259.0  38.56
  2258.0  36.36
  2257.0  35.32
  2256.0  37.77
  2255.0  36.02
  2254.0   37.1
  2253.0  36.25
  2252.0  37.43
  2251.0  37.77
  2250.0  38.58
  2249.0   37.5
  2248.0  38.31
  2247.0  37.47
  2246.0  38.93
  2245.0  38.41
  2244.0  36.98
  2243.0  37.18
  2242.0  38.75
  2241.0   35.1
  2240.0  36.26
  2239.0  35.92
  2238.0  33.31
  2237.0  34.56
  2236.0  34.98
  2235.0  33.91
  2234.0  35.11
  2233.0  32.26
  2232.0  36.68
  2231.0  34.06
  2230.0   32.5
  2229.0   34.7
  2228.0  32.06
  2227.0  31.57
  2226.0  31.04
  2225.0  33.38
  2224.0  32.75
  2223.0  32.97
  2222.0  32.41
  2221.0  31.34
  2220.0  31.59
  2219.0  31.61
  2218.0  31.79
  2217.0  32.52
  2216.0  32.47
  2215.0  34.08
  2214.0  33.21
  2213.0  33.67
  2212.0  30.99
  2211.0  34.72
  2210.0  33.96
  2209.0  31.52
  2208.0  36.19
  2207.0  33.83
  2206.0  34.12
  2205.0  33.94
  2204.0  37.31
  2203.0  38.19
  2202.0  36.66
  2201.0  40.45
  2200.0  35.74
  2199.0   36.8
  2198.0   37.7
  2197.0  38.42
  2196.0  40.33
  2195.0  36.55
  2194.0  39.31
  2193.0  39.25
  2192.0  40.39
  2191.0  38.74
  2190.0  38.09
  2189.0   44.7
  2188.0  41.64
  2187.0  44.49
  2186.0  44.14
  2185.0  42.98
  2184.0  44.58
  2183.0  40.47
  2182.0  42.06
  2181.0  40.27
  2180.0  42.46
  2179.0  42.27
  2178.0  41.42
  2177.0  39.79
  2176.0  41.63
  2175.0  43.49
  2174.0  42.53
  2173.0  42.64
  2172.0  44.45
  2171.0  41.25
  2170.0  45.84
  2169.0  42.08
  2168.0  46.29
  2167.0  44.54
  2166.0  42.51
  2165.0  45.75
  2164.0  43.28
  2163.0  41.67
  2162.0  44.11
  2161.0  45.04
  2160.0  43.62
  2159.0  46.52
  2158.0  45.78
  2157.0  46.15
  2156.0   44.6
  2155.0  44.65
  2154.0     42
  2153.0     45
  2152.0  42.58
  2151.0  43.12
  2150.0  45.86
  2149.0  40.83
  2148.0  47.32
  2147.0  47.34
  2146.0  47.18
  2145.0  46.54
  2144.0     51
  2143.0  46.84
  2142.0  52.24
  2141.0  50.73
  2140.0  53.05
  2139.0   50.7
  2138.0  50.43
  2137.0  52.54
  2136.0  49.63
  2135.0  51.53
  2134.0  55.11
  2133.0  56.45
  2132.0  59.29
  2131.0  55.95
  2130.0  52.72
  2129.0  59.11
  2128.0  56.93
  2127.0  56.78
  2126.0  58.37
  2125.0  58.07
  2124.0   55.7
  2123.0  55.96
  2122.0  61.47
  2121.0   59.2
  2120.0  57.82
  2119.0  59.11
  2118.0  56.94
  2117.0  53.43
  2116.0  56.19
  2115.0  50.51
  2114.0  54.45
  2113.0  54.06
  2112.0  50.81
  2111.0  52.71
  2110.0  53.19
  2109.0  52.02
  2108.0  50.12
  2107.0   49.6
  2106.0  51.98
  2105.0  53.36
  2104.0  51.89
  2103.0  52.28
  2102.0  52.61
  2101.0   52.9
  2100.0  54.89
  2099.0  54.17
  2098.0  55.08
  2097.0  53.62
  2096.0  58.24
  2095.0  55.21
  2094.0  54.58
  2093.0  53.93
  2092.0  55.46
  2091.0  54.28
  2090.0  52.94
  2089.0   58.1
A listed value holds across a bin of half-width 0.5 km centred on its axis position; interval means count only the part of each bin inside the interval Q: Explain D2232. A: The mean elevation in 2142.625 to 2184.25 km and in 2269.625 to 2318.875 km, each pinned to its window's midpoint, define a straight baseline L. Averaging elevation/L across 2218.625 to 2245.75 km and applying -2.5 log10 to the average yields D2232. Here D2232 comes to 0.10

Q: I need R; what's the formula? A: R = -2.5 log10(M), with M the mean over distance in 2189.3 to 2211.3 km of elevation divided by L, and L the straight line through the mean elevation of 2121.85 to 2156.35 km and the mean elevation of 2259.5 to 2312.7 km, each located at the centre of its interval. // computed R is 0.17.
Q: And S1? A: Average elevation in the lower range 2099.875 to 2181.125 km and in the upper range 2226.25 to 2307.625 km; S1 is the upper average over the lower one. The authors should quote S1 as 0.69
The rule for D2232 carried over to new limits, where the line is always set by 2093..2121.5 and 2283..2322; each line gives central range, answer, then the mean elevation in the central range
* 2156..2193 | 0.07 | 43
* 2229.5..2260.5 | 0.04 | 36.4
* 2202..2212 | 0.21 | 34.8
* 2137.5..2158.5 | 0.05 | 46.9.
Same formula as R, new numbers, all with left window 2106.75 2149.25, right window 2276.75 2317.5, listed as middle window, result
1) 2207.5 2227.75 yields 0.27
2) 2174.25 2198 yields 0.12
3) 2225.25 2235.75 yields 0.20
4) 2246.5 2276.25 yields 0.01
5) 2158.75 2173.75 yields 0.11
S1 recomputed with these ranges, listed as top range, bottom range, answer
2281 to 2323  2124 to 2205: 0.69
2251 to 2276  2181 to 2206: 0.89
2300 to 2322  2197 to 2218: 0.87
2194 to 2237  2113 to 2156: 0.66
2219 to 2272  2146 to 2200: 0.82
